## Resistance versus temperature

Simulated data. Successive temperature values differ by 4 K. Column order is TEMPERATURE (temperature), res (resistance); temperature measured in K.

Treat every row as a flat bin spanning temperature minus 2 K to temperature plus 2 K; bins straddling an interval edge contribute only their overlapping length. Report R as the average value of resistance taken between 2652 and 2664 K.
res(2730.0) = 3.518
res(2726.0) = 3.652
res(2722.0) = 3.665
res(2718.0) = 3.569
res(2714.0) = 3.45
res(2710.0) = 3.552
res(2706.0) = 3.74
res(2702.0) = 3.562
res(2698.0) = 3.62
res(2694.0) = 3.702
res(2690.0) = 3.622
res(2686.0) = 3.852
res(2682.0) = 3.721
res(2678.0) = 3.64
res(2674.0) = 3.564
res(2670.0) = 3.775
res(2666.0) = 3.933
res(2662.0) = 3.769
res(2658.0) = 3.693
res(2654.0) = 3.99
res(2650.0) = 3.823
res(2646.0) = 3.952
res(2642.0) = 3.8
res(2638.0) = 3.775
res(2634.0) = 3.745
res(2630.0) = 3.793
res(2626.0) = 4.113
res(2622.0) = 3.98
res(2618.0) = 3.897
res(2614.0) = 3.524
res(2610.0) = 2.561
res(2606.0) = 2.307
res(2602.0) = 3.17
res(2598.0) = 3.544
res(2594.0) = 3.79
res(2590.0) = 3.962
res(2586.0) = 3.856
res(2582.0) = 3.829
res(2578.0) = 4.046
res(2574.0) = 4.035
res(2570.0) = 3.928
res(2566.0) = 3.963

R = 3.82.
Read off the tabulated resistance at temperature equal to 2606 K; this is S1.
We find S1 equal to 2.307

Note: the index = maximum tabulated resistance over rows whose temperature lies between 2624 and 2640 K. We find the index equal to 4.113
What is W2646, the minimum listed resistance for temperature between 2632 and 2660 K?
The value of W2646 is 3.693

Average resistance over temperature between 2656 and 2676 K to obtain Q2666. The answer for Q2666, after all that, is 3.75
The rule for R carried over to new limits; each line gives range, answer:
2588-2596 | 3.88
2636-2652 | 3.84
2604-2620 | 3.07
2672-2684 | 3.64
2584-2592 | 3.91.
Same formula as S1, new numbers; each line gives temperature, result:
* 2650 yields 3.823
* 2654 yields 3.99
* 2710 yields 3.552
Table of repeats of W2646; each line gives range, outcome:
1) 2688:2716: 3.45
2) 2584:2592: 3.856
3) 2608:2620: 2.561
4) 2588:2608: 2.307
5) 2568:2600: 3.544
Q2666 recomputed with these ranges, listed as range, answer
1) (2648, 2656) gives 3.91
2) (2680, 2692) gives 3.73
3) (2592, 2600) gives 3.67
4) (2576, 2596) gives 3.9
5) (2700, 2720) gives 3.57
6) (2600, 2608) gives 2.74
